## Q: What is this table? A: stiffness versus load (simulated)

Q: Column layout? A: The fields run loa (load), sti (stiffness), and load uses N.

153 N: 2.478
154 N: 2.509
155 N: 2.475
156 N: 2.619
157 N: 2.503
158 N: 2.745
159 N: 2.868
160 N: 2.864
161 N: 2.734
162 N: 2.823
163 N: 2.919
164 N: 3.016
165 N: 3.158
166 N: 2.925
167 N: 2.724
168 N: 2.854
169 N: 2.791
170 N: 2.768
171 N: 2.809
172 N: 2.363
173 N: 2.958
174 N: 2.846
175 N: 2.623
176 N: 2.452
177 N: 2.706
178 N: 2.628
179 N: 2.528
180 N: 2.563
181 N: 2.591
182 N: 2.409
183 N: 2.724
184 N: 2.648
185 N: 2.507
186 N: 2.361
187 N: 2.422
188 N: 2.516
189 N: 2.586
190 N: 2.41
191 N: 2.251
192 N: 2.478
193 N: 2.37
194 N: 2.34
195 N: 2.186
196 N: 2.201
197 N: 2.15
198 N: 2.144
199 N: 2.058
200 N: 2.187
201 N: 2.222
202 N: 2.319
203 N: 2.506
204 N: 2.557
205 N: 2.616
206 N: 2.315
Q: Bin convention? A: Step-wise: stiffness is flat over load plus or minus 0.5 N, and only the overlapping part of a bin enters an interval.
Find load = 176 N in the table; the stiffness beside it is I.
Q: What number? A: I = 2.452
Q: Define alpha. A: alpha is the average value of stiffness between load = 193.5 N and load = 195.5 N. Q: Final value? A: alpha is 2.26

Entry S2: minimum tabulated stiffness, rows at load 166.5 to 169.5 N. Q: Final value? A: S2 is 2.724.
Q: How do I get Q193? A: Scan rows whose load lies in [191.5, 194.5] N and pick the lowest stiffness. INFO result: 2.34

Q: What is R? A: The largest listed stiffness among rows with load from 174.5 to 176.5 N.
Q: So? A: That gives 2.623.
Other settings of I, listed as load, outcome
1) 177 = 2.706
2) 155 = 2.475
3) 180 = 2.563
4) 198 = 2.144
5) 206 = 2.315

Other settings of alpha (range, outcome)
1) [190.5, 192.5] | 2.36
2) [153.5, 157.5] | 2.53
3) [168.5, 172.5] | 2.68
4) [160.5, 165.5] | 2.93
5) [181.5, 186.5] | 2.53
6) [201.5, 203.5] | 2.41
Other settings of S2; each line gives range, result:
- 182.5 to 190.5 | 2.361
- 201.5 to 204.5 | 2.319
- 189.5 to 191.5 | 2.251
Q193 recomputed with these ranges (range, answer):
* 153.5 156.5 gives 2.475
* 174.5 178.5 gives 2.452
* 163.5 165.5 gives 3.016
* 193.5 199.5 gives 2.058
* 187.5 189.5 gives 2.516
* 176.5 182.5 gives 2.409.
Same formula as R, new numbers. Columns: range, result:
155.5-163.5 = 2.919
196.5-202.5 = 2.319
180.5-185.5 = 2.724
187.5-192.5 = 2.586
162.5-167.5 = 3.158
